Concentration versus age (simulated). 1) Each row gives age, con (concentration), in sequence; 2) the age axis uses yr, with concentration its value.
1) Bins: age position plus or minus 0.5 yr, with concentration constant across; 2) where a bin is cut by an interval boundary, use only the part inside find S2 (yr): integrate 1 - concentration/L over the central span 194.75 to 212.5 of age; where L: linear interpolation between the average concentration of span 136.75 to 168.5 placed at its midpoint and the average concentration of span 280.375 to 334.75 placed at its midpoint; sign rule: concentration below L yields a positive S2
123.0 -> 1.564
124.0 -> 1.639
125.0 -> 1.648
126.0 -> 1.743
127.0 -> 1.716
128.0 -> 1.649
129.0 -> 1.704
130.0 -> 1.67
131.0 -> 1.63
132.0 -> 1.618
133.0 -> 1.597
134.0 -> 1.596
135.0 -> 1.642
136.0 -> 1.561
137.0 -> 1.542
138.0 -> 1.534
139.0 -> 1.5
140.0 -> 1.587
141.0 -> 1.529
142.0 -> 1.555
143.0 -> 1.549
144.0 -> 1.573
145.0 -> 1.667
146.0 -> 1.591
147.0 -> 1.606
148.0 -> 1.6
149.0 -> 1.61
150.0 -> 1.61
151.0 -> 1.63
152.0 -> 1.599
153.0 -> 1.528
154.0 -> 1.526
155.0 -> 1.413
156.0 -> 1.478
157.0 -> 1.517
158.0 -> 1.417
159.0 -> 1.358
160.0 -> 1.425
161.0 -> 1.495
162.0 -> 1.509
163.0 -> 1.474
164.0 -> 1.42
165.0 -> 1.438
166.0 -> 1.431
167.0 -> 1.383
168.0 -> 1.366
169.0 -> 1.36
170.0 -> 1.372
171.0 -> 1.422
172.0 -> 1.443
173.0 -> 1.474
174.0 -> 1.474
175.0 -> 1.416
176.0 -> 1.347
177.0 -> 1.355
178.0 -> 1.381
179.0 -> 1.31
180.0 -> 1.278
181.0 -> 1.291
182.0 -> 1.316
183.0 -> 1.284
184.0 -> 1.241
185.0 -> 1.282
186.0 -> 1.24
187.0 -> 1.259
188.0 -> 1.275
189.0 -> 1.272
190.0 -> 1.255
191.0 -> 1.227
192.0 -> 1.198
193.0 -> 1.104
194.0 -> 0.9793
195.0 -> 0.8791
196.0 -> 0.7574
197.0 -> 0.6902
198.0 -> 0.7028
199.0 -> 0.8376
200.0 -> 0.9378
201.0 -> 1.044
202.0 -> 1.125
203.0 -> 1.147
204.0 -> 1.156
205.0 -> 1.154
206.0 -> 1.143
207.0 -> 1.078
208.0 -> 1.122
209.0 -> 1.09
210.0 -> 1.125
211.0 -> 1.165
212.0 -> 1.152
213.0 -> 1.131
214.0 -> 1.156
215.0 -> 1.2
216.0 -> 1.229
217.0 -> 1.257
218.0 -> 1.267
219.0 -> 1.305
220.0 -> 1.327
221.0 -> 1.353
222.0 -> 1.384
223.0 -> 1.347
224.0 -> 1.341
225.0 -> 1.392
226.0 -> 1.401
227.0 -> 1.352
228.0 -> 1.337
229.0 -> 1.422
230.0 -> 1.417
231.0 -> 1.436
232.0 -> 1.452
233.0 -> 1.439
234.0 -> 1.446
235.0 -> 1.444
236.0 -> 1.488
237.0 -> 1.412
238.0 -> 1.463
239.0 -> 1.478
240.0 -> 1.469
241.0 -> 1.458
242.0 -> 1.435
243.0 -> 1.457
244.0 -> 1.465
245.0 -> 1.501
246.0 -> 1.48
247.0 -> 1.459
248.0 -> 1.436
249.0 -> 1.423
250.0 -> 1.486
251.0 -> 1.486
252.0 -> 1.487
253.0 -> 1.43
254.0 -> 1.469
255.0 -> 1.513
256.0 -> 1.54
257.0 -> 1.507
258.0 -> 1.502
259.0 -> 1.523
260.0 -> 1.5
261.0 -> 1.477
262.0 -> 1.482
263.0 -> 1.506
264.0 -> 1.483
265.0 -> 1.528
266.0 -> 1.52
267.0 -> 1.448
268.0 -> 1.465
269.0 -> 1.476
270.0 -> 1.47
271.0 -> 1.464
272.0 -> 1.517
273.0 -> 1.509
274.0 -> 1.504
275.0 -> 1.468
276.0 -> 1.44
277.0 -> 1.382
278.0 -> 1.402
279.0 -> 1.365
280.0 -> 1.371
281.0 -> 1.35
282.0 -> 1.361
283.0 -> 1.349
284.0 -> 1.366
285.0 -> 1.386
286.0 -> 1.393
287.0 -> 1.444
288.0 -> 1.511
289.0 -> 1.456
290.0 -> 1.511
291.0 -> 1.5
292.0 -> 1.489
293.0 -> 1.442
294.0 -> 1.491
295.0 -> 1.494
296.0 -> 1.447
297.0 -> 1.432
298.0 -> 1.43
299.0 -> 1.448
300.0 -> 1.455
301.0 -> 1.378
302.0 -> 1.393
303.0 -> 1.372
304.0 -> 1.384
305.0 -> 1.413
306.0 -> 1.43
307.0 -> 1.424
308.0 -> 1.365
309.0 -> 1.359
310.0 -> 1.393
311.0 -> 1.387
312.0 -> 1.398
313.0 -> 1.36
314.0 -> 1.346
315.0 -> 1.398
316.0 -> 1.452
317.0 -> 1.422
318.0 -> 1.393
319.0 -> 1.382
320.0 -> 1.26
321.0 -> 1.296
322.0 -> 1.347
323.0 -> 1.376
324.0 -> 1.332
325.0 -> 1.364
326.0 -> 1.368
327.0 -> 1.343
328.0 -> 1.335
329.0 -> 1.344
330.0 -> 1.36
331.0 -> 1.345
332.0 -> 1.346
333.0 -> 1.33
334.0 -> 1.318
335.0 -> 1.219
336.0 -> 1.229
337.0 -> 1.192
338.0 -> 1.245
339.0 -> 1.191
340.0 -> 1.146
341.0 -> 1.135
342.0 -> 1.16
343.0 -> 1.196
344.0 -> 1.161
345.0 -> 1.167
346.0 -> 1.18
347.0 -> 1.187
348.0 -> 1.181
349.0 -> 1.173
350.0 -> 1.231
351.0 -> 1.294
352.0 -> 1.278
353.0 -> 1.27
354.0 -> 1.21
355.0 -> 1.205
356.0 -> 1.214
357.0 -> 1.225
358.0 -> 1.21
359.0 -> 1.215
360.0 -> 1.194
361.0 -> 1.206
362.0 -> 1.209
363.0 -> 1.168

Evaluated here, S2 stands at 5.5 yr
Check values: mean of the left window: 1.51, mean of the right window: 1.39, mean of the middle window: 1.02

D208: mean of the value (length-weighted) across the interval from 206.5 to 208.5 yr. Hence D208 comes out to 1.1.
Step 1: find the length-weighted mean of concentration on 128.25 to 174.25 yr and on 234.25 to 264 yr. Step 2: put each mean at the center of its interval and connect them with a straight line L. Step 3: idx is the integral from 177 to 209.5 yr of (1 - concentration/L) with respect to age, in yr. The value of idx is 8.1 yr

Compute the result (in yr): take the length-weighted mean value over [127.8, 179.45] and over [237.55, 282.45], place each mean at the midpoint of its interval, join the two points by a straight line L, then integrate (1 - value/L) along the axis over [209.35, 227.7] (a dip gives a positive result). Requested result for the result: 2.6 yr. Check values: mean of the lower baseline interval 1.51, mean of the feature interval 1.27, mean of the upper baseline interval 1.47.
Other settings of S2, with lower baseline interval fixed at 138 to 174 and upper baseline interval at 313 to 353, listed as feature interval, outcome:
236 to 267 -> -2.16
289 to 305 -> -1.40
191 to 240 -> 7.13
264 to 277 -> -1.15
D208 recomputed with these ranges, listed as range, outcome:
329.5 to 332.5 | 1.35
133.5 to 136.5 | 1.6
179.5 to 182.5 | 1.3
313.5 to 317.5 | 1.4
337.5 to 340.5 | 1.19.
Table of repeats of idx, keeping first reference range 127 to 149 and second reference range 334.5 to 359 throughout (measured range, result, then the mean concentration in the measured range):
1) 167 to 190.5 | 2.9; 1.34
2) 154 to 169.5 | 1.2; 1.44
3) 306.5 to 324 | -1.5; 1.37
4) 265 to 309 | -4.0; 1.44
